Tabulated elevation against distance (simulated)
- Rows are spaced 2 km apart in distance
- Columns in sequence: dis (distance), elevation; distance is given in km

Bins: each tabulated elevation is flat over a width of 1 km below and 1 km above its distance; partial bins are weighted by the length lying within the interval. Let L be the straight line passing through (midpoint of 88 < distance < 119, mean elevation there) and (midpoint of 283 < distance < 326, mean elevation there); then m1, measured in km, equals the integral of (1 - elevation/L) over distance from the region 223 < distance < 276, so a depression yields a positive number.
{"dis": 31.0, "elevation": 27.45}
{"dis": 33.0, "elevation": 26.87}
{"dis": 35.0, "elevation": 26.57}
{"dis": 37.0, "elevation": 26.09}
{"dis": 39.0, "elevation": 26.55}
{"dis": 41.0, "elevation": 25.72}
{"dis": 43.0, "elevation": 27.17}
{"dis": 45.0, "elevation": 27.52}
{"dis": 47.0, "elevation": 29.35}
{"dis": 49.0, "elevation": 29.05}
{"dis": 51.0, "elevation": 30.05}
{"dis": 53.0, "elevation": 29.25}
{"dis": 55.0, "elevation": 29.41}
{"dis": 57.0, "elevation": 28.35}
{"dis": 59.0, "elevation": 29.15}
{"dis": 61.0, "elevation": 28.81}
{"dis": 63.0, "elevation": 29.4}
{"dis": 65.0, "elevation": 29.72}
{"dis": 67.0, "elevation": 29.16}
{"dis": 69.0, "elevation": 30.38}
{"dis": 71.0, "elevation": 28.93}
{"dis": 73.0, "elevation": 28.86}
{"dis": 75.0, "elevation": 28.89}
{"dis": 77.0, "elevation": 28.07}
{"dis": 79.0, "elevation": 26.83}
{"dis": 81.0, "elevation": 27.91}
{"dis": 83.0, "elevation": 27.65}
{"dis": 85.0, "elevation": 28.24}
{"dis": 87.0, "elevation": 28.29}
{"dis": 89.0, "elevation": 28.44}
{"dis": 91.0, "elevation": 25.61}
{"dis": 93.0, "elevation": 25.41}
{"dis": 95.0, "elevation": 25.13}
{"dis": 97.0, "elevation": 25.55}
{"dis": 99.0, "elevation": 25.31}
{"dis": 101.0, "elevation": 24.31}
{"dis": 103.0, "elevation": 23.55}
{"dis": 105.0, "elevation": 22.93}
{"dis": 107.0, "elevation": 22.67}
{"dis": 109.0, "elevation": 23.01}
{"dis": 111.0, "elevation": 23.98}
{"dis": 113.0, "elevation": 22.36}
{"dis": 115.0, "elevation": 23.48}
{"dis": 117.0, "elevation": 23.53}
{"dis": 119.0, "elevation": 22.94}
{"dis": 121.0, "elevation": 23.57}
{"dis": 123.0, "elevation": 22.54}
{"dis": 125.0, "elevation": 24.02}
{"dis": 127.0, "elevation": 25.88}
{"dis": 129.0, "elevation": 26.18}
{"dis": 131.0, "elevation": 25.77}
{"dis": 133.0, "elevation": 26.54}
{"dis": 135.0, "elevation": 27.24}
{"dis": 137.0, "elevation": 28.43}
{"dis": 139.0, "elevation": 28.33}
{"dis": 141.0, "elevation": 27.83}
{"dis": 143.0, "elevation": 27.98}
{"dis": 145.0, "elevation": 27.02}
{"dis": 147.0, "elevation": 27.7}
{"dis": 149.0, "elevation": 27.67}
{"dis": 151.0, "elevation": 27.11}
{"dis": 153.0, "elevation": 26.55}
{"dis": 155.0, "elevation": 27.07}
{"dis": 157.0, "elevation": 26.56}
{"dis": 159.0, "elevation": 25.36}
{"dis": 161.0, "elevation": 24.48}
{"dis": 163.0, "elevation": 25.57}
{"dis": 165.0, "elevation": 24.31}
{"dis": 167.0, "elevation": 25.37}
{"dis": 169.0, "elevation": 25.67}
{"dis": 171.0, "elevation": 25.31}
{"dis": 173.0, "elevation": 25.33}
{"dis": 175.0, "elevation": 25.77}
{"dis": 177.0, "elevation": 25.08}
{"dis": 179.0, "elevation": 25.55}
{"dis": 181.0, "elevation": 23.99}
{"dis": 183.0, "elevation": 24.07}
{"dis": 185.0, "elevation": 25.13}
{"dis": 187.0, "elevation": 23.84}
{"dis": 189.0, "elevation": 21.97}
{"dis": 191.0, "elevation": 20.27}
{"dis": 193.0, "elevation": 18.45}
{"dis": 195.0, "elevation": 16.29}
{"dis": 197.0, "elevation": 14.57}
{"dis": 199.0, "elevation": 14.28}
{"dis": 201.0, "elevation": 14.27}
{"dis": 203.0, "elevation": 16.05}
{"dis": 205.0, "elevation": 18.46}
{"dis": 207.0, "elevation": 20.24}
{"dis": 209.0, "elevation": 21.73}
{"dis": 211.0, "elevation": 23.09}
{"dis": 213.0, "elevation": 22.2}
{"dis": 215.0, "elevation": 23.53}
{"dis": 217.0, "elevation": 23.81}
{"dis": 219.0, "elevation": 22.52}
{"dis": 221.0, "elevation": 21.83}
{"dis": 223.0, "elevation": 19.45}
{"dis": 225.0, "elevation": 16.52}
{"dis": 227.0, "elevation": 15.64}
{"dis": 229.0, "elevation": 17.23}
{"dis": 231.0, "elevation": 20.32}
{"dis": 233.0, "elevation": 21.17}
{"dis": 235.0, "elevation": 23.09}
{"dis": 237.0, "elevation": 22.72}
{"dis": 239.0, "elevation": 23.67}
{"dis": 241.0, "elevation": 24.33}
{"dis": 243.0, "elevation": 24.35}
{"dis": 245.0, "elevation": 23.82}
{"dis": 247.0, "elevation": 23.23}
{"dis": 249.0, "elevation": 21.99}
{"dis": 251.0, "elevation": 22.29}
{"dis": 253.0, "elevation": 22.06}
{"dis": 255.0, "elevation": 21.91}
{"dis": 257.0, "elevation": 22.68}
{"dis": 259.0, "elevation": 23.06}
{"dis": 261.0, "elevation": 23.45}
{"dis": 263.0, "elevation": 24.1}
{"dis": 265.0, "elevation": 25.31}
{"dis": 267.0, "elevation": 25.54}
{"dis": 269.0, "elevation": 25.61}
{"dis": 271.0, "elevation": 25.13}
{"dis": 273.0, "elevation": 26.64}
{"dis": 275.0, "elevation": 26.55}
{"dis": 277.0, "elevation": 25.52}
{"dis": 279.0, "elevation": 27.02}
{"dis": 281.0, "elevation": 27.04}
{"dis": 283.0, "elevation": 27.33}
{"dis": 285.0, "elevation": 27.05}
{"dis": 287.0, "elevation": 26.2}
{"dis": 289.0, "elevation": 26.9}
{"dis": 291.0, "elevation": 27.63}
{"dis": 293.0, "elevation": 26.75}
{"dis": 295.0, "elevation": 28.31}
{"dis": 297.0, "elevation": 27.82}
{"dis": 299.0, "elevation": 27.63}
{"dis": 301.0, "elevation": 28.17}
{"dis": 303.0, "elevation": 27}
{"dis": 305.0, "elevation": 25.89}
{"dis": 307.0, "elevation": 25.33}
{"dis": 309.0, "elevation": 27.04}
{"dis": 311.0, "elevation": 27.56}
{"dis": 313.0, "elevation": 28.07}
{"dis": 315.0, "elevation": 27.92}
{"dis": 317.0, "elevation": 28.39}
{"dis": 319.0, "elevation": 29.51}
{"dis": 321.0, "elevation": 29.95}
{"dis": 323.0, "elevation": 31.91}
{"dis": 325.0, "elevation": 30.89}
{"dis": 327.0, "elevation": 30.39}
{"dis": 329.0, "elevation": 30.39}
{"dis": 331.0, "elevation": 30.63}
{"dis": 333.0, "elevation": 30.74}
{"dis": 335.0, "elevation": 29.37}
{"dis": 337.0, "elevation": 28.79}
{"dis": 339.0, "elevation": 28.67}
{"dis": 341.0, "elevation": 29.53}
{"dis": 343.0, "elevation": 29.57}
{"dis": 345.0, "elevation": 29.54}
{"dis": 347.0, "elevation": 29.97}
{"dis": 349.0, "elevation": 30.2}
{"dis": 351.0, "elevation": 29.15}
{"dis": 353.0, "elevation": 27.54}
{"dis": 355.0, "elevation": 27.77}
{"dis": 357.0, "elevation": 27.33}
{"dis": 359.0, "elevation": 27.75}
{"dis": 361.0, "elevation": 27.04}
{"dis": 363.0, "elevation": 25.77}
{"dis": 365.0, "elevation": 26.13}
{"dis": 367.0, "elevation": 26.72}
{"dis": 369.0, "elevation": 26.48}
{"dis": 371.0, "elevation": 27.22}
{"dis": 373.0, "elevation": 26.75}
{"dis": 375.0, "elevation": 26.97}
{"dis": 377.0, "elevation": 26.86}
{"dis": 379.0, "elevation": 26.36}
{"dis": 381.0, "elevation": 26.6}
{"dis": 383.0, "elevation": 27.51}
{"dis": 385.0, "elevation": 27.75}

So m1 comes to 8.3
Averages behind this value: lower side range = 24.3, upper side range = 27.9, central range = 22.7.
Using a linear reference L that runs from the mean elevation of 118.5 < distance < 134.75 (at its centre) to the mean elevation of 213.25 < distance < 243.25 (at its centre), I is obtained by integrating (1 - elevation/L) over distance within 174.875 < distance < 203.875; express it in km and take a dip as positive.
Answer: 2.8 km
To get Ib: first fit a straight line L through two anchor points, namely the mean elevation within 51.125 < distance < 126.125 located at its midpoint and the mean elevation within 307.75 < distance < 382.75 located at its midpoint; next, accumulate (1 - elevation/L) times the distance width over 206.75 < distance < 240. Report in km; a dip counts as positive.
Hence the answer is 7.67 km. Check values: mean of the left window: 26.4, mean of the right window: 28.4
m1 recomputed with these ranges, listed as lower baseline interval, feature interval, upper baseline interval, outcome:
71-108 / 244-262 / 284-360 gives 3.33 km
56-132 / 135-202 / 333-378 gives 6.23 km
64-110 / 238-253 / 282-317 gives 2.11 km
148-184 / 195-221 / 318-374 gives 6.75 km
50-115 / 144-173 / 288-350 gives 1.53 km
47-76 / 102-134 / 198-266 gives 3.20 km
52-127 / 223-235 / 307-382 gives 3.83 km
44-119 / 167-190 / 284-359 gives 2.37 km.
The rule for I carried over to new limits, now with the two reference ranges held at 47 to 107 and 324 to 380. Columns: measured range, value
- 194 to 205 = 4.9 km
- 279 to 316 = 1.3 km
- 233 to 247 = 2.3 km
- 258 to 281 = 2.3 km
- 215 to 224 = 1.9 km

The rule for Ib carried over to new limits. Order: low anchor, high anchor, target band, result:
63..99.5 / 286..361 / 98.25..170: 6.62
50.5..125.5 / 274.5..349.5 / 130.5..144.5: -0.32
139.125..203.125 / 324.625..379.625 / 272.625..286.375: -0.10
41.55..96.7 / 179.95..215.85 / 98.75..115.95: 1.62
